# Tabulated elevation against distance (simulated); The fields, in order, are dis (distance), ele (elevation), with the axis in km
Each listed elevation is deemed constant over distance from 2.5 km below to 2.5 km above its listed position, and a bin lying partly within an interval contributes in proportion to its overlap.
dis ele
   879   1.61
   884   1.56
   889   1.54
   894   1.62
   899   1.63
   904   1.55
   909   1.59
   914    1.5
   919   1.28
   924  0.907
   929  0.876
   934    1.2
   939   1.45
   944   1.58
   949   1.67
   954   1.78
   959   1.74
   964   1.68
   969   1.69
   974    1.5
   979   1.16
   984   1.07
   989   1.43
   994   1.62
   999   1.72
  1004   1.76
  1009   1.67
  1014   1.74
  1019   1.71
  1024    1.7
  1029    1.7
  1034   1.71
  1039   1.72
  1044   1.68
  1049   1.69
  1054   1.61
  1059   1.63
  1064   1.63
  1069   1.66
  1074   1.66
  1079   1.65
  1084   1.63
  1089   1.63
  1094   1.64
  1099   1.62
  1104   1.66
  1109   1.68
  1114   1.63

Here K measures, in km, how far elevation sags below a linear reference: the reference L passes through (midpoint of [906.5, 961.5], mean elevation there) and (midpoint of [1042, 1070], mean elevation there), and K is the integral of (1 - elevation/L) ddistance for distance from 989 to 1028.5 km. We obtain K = -3.21 km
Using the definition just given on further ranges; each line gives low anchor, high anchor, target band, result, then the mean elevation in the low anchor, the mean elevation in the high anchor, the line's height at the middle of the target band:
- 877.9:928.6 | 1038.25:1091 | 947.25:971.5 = -3.1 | 1.45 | 1.65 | 1.52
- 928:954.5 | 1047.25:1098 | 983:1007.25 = -0.5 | 1.43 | 1.64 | 1.52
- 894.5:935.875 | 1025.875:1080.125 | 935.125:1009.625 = -4.5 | 1.33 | 1.67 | 1.47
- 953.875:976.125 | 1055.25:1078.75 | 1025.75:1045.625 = -0.6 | 1.67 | 1.64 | 1.65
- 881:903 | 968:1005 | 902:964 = 4.0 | 1.59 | 1.47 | 1.54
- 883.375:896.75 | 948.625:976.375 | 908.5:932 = 6.1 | 1.58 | 1.68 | 1.62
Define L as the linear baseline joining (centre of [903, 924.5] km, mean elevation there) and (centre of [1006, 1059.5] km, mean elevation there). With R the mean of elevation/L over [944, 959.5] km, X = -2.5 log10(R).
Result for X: -0.15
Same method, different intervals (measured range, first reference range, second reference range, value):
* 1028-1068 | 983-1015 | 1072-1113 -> -0.03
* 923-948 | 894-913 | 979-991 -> 0.15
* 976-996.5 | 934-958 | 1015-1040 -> 0.24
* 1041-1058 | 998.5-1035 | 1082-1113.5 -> 0.02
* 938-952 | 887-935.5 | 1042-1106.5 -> -0.11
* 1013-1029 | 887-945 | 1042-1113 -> -0.10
